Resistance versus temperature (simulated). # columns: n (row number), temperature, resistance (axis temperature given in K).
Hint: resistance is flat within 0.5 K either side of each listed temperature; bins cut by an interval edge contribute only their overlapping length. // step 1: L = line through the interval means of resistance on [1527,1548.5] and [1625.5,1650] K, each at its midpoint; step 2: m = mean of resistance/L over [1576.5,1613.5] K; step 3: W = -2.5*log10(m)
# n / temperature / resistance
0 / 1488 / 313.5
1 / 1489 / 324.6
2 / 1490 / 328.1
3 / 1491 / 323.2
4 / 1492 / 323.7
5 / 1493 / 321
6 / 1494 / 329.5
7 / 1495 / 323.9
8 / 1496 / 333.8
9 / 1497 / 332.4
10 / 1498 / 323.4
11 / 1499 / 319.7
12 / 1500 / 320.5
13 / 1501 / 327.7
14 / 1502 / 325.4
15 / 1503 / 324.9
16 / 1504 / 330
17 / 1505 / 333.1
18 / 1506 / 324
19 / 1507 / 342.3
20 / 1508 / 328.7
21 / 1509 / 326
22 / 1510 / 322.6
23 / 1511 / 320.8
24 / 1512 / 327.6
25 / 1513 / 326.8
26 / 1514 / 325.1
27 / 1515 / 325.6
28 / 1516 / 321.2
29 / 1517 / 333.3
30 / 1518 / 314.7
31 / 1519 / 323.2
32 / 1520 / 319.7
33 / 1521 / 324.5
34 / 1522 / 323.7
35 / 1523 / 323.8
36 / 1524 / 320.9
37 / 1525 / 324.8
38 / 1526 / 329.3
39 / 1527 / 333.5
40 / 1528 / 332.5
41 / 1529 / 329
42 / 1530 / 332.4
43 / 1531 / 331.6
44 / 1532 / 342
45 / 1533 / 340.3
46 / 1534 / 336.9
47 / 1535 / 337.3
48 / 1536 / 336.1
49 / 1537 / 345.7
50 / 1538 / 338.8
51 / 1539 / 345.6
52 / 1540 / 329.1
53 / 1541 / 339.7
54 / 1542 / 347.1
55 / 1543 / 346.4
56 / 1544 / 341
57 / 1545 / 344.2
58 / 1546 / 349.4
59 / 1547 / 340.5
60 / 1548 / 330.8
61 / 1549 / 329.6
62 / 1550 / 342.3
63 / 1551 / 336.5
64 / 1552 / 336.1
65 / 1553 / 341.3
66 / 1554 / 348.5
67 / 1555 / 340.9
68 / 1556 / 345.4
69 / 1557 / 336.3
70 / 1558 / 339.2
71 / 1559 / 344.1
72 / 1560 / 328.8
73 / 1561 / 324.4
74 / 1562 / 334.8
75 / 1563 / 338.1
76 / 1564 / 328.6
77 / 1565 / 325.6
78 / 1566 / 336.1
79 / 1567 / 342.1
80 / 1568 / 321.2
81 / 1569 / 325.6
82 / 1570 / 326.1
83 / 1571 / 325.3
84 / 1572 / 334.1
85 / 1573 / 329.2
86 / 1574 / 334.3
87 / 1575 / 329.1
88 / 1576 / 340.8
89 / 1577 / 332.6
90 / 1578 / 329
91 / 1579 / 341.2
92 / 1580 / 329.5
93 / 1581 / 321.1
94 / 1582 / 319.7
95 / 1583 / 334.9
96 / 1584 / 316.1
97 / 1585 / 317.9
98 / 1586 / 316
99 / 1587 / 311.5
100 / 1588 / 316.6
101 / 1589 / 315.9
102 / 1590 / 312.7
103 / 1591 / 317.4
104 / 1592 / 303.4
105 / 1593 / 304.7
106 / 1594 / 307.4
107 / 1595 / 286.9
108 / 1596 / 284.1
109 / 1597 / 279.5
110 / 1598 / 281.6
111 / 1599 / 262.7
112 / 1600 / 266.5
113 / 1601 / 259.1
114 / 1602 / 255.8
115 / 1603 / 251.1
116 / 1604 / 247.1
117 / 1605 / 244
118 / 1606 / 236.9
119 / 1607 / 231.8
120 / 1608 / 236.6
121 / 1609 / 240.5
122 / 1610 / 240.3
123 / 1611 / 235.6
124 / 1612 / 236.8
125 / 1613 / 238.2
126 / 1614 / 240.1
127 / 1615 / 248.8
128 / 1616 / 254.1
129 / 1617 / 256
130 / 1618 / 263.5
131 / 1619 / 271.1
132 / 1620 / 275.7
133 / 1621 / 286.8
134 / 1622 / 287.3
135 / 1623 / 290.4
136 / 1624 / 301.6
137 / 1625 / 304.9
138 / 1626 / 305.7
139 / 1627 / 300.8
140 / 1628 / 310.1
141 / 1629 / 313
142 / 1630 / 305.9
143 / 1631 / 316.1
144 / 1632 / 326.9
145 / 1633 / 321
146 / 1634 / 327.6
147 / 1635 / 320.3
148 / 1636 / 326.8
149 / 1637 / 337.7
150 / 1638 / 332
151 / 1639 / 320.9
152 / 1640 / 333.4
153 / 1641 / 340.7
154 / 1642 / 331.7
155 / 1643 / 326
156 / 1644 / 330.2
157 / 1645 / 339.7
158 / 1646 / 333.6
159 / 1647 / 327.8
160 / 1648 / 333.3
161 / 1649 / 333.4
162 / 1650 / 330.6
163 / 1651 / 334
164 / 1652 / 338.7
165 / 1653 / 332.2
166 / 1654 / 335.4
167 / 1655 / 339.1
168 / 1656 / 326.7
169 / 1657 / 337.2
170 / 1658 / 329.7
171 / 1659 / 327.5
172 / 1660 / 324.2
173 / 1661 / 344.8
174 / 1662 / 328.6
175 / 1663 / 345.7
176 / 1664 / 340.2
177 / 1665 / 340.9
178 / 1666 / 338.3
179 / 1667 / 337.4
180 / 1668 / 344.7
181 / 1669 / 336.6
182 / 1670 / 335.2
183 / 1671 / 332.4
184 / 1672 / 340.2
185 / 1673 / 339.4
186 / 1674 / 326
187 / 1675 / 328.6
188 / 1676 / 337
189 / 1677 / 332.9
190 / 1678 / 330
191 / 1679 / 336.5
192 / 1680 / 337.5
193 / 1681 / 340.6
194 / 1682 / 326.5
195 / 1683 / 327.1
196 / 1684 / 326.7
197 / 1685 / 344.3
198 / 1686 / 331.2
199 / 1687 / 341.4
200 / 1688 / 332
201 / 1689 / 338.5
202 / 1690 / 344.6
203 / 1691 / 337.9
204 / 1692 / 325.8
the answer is 0.16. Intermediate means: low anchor 339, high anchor 325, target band 285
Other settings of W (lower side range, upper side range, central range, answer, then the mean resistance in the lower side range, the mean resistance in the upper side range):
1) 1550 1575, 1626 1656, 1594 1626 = 0.25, 334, 327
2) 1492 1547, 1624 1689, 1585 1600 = 0.11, 331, 330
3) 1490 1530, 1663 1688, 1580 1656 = 0.12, 326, 336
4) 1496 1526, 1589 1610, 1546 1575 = -0.14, 326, 271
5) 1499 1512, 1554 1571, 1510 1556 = -0.01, 327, 334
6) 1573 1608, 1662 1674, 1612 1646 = 0.06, 298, 338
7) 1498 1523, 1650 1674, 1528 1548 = -0.04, 325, 336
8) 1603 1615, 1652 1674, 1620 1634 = -0.13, 240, 336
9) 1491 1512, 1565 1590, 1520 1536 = -0.01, 327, 327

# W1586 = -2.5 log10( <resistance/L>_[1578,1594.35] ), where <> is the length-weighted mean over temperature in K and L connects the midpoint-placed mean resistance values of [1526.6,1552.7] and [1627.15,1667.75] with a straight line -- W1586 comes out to 0.06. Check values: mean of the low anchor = 338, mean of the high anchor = 330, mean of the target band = 318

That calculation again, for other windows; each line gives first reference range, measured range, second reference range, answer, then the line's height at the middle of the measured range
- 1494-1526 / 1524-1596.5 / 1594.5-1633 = -0.108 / 299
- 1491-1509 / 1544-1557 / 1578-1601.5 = -0.085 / 315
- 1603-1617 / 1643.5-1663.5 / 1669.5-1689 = -0.117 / 300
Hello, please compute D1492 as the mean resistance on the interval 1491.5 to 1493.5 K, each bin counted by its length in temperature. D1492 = 322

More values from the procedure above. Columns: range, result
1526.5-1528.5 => 333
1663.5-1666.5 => 340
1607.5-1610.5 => 239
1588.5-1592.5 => 312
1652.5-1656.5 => 333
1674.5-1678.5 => 332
